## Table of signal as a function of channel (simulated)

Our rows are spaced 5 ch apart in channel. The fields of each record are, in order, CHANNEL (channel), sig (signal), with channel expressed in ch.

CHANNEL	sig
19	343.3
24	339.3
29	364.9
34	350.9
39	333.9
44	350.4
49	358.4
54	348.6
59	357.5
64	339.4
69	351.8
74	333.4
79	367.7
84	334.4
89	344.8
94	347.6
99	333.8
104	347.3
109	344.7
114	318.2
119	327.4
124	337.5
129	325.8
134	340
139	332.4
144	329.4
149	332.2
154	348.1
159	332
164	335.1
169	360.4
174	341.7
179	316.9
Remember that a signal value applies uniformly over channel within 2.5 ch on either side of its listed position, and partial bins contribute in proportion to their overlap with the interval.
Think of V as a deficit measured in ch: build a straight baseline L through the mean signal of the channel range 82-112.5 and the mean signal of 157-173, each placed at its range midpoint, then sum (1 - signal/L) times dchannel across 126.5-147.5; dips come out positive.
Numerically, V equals 0.6 ch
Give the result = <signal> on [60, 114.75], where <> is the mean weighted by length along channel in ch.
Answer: 343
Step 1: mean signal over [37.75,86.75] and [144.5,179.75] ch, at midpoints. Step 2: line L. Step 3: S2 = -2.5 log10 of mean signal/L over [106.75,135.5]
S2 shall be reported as 0.03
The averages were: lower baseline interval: 348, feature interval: 332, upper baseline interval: 339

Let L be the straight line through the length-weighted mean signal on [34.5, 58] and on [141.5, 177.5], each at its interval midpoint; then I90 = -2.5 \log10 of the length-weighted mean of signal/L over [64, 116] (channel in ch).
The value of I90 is 0.01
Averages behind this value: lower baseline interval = 349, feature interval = 342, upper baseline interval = 339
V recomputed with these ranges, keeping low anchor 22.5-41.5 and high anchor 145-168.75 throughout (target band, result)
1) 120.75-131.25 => 0.29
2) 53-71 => -0.20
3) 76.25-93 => -0.23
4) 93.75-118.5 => 0.41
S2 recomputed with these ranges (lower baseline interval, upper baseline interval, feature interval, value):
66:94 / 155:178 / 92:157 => 0.03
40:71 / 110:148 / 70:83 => -0.01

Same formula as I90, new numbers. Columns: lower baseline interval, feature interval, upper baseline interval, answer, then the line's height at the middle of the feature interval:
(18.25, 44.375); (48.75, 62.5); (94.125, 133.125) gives -0.03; 343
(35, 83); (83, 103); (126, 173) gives 0.01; 344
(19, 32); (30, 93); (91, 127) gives -0.01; 344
